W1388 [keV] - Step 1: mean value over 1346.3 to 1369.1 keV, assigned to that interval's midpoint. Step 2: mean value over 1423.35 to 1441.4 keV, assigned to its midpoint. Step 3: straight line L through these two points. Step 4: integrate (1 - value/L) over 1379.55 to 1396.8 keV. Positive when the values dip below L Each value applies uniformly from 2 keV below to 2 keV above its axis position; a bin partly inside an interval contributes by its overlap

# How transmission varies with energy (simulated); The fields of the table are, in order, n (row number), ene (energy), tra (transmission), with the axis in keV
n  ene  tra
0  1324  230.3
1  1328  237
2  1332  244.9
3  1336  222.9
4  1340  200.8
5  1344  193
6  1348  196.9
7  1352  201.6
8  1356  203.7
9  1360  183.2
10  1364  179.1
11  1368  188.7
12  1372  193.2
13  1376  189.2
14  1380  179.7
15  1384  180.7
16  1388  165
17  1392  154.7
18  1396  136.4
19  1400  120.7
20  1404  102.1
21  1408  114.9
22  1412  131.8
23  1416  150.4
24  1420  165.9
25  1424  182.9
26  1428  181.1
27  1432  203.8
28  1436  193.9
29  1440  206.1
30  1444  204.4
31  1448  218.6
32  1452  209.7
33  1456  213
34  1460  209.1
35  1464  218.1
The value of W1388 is 2.6 keV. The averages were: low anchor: 192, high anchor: 194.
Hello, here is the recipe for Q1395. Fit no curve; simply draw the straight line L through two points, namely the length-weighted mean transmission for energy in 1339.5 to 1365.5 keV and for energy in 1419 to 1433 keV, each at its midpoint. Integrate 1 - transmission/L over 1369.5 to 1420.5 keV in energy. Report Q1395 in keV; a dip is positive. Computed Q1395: 9.6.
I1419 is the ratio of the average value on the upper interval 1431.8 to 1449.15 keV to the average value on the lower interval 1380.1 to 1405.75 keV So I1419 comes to 1.40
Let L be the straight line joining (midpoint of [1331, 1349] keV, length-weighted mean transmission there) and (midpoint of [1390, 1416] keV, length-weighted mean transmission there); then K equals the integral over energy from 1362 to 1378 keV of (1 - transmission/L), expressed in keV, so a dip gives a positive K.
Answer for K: -1.5 keV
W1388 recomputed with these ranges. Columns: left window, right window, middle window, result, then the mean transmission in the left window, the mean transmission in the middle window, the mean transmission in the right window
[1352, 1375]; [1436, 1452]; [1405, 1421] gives 5.1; 191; 137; 208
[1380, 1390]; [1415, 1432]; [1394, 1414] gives 6.1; 174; 121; 175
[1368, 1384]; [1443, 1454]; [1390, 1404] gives 4.4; 187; 132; 211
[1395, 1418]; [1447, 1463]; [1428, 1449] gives -2.3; 126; 202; 213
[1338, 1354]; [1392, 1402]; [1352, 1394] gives -4.9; 198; 183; 134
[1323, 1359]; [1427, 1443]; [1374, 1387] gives 1.6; 213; 182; 198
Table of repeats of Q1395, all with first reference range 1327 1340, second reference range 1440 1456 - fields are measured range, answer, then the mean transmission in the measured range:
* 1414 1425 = 2.6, 165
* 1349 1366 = 2.5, 192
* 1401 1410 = 4.5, 110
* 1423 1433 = 1.2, 188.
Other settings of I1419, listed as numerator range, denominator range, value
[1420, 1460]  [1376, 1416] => 1.37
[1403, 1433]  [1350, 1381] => 0.81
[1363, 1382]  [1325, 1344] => 0.84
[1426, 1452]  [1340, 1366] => 1.04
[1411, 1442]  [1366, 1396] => 1.01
